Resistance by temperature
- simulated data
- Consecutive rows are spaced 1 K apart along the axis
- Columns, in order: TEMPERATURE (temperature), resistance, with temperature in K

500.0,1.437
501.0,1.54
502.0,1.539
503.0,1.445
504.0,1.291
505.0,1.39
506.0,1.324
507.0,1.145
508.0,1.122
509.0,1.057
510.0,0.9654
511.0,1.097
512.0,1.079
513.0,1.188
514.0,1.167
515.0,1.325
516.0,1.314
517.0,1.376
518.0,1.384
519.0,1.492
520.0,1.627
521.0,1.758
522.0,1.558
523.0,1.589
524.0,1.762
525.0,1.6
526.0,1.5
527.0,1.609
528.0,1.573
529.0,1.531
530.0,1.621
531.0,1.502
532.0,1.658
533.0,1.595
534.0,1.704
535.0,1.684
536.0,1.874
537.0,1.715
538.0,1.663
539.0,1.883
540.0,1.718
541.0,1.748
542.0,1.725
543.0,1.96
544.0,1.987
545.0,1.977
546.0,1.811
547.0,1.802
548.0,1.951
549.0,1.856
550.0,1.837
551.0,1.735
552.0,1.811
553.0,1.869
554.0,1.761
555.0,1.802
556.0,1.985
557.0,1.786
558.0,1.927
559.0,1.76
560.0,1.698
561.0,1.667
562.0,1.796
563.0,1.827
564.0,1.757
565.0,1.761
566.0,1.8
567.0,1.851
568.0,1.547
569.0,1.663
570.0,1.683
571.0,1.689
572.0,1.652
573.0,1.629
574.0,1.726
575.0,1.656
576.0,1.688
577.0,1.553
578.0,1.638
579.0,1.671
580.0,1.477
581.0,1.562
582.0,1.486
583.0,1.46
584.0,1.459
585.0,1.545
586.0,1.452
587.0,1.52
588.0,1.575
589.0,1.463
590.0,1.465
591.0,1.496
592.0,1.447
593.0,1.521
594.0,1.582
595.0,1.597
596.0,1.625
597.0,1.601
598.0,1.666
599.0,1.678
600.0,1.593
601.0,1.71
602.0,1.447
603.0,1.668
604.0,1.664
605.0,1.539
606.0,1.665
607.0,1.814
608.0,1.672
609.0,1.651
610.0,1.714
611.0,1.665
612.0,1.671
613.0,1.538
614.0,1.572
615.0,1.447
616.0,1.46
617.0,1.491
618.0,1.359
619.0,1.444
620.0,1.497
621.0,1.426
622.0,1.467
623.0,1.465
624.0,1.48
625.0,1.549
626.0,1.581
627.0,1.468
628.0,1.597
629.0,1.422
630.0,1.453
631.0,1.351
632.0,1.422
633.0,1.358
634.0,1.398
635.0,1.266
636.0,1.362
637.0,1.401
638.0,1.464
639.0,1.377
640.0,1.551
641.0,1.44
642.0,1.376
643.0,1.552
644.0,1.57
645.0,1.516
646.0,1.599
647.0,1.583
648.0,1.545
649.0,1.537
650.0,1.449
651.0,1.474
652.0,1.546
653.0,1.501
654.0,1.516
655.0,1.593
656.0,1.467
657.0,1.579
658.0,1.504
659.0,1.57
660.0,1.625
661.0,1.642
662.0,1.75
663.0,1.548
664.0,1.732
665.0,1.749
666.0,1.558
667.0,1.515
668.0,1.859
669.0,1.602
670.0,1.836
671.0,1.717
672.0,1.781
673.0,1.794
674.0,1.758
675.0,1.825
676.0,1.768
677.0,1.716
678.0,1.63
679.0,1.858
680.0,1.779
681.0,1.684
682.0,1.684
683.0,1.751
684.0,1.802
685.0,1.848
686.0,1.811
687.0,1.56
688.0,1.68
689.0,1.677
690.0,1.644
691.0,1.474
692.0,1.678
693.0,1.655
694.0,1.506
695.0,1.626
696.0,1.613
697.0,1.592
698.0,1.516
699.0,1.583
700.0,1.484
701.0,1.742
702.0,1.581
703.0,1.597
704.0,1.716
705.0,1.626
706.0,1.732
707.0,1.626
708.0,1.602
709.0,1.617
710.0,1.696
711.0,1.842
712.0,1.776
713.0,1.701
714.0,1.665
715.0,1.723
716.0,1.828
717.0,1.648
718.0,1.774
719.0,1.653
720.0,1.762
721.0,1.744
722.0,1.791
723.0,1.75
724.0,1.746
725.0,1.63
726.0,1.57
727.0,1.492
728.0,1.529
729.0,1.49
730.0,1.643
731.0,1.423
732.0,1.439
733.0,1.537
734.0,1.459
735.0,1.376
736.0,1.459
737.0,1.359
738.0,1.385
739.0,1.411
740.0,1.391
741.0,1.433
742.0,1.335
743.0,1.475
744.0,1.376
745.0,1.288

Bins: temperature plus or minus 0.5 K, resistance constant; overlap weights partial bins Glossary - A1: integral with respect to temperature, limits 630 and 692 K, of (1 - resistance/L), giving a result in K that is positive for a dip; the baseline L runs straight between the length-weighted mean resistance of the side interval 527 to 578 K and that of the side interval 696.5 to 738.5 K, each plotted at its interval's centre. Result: 2.3 K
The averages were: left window 1.75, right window 1.62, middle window 1.6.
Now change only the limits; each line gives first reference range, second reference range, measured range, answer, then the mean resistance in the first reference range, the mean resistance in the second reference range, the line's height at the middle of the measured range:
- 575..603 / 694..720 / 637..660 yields 1.38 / 1.56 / 1.66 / 1.61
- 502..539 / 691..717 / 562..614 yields -3.05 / 1.46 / 1.65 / 1.53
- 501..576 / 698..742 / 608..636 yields 2.11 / 1.62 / 1.6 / 1.61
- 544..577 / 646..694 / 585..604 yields 1.89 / 1.77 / 1.65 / 1.74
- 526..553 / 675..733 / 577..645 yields 7.48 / 1.75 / 1.66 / 1.71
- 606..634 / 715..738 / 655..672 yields -1.02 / 1.52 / 1.59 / 1.55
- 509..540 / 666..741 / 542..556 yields -3.03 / 1.51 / 1.64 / 1.53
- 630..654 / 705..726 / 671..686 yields -1.68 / 1.46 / 1.71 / 1.59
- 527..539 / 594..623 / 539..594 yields -2.53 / 1.66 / 1.58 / 1.62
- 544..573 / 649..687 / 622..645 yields 3.42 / 1.79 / 1.67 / 1.71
